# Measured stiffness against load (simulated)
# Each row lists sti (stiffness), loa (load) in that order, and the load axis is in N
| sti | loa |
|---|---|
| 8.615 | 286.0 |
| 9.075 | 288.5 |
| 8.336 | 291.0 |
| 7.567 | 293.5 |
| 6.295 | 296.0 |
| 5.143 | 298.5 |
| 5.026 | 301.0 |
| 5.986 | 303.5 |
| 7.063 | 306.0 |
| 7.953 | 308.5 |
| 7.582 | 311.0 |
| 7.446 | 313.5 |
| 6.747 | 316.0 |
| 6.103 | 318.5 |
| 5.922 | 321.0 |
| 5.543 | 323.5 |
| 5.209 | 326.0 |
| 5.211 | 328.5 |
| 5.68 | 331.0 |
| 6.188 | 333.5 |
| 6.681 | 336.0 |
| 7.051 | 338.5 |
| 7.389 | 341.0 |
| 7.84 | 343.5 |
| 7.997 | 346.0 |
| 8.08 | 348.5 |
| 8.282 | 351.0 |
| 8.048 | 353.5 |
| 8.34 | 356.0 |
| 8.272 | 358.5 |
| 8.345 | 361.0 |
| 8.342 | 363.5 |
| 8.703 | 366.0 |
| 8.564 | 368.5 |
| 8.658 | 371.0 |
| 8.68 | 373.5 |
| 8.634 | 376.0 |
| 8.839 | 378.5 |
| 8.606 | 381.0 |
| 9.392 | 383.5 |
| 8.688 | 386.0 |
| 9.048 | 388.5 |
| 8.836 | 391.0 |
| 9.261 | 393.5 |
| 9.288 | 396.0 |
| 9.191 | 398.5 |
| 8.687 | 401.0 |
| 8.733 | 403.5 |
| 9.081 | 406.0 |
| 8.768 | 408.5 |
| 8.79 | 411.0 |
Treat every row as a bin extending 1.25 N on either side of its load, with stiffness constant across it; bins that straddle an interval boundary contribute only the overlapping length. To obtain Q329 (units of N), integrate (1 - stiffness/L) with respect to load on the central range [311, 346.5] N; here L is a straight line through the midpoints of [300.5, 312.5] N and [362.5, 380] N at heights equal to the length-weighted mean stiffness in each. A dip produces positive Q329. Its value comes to 4.5 N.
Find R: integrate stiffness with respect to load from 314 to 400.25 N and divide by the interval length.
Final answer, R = 7.82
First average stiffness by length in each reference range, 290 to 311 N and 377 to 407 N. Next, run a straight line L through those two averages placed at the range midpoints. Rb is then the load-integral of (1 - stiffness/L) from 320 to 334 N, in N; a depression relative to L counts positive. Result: 3.4 N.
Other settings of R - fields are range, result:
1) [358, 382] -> 8.57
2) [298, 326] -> 6.39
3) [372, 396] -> 8.91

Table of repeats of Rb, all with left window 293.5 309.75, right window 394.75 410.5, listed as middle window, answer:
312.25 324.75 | 0.8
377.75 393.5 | -0.8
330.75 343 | 0.9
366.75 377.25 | -0.6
